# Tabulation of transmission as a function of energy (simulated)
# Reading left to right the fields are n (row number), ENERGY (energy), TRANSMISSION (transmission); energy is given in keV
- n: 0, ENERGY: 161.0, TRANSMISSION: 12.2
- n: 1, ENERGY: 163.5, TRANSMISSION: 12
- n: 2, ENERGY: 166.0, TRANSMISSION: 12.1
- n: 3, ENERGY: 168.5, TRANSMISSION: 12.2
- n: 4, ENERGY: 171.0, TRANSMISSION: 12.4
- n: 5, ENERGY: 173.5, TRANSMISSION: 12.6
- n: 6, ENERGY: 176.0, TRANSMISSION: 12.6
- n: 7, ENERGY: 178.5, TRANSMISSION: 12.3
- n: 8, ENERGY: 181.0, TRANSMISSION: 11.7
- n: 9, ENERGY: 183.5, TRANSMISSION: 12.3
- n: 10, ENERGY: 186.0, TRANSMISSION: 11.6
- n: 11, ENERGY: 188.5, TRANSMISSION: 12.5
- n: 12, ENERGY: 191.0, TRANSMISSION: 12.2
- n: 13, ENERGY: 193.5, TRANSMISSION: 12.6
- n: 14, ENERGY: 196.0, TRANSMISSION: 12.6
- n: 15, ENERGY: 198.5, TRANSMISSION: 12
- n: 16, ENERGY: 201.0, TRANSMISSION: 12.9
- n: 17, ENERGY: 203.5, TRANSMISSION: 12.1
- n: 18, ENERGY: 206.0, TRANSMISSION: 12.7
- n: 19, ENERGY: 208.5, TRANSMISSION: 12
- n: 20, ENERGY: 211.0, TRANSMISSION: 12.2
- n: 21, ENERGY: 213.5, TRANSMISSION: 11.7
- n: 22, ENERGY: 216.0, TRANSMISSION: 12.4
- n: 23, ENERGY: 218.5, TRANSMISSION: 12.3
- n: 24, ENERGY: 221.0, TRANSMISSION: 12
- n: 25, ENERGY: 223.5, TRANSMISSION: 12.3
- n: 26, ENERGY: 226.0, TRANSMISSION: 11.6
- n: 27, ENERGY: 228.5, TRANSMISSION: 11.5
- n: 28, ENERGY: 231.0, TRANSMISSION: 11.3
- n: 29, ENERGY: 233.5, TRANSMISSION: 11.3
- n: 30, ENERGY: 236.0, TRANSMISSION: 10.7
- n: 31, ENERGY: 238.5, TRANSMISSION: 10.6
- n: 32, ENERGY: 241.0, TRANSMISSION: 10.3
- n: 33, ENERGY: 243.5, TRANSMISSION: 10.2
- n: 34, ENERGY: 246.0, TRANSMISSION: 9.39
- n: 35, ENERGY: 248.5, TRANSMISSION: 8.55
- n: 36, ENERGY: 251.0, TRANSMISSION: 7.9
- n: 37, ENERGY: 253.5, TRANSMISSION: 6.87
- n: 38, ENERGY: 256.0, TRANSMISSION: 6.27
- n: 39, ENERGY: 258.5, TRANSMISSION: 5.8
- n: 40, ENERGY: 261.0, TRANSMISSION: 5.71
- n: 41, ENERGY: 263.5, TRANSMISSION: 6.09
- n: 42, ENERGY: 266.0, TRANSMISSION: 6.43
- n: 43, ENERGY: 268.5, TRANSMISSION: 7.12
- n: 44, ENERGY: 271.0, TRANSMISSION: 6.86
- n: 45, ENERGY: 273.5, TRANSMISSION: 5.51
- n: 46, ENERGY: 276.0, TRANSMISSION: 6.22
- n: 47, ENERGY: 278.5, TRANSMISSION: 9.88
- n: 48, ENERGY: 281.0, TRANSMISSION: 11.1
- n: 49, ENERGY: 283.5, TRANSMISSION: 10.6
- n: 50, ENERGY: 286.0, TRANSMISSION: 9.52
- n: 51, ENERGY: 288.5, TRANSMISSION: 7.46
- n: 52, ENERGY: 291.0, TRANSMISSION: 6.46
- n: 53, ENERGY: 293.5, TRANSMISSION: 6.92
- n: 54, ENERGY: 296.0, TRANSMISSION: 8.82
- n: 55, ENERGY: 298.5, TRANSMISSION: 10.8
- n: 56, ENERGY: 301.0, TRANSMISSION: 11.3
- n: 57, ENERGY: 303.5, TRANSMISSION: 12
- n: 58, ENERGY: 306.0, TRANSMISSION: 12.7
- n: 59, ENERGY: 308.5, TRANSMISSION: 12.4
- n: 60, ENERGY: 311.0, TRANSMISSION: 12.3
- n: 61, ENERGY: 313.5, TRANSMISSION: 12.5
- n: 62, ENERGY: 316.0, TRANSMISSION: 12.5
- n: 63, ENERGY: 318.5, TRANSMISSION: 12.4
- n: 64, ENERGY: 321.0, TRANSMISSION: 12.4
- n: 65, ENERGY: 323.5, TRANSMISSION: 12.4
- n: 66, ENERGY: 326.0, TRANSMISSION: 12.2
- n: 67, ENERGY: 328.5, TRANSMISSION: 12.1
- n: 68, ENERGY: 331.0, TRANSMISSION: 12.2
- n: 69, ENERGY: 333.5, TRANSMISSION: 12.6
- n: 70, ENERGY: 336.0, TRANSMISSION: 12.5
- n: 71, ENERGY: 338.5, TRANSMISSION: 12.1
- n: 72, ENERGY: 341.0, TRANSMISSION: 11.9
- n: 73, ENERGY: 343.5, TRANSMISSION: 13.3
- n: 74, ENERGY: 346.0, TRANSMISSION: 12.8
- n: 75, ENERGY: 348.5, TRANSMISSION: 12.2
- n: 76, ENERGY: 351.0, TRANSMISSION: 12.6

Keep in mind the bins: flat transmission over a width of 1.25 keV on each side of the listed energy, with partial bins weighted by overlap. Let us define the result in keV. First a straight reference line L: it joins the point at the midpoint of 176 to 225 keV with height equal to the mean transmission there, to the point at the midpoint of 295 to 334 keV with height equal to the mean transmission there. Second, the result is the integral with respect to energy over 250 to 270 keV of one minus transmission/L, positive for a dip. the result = 9.2 keV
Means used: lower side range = 12.2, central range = 6.51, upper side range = 12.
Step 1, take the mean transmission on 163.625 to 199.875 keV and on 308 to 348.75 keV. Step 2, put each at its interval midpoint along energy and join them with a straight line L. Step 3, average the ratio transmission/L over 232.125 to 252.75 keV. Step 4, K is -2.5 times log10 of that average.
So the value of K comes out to 0.25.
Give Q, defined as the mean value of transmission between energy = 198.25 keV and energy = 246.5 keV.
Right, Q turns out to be 11.6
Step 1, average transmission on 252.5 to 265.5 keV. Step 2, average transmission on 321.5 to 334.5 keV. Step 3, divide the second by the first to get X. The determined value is 2.00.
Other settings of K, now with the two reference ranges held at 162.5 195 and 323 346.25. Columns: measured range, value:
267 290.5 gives 0.447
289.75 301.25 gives 0.387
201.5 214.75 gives 0.008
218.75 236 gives 0.060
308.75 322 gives -0.004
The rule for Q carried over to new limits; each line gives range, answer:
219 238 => 11.5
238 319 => 9.03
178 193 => 12.1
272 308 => 9.28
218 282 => 8.95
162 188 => 12.2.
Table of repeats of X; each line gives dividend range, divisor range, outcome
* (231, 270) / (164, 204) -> 0.68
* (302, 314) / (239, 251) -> 1.30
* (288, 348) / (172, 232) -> 0.95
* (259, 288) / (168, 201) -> 0.62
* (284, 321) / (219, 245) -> 0.95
